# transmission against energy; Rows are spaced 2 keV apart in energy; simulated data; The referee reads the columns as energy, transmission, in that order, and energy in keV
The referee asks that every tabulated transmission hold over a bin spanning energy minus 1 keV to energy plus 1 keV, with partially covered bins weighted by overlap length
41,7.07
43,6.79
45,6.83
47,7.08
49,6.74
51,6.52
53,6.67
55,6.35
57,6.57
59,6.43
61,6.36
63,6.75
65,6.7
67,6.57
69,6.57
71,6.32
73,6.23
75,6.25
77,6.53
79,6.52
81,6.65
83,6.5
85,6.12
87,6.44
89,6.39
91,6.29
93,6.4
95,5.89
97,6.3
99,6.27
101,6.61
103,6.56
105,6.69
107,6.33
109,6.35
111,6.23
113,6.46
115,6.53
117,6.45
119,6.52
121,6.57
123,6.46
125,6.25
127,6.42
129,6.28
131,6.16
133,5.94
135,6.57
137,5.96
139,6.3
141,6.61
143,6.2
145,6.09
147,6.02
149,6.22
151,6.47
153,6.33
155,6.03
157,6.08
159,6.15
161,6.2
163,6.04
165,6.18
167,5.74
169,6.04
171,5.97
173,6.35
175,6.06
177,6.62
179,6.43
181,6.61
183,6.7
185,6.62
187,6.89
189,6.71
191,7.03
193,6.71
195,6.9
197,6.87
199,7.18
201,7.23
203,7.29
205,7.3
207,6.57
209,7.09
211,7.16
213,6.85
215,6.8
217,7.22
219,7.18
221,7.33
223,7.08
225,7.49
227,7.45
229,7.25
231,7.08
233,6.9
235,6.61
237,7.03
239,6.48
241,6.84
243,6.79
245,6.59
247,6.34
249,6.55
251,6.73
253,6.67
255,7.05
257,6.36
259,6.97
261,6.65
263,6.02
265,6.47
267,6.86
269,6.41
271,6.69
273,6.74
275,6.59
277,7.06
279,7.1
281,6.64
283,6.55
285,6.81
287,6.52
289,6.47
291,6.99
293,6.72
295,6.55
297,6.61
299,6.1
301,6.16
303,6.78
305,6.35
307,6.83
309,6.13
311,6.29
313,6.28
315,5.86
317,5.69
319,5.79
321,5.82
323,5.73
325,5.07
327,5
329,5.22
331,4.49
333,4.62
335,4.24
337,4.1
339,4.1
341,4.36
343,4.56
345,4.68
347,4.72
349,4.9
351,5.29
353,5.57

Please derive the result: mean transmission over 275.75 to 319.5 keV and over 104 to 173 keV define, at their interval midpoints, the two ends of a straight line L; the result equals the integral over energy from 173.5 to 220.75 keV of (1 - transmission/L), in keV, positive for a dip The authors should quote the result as -4.0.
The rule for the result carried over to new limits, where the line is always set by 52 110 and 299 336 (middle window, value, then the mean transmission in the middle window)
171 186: -0.78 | 6.45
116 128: -0.26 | 6.45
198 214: -2.75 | 7.08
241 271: -3.70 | 6.61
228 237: -1.52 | 6.97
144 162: 0.10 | 6.18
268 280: -1.92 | 6.77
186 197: -1.37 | 6.85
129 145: 0.05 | 6.24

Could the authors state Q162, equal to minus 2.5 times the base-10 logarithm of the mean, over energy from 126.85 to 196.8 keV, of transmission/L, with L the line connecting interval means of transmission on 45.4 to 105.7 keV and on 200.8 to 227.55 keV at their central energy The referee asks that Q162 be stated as 0.091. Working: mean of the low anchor 6.48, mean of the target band 6.34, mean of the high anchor 7.14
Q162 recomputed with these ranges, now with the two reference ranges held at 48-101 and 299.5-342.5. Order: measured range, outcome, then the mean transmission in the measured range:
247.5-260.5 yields -0.17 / 6.7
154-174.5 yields 0.00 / 6.08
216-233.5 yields -0.23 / 7.23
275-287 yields -0.20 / 6.79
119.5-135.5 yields -0.02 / 6.33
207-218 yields -0.18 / 6.98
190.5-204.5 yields -0.18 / 7.04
